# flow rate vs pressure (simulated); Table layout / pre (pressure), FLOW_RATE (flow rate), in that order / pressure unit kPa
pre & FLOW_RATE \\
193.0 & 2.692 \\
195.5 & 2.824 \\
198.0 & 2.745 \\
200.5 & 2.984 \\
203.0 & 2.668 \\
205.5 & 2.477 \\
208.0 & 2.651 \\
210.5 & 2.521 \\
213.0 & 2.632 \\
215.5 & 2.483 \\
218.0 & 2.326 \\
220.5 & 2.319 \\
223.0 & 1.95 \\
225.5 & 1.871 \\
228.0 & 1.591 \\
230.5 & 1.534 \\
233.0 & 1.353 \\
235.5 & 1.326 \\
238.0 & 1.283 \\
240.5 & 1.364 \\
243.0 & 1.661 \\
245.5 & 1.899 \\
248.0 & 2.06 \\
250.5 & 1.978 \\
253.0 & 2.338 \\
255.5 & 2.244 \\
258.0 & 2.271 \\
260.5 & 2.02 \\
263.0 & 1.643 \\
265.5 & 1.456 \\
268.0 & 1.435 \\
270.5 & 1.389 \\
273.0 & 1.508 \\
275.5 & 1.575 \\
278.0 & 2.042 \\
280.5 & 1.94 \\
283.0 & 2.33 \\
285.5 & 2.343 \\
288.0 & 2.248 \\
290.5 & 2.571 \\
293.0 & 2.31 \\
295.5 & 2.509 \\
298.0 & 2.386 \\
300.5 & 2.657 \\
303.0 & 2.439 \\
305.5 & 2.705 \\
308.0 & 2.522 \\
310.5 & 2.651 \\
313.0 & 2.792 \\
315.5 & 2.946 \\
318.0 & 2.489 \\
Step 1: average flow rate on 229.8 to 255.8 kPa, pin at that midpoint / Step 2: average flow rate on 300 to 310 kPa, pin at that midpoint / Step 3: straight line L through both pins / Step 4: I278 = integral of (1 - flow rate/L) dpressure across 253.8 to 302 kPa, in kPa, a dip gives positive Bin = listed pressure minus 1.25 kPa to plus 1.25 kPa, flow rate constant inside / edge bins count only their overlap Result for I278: 3.4 kPa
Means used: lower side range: 1.72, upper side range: 2.58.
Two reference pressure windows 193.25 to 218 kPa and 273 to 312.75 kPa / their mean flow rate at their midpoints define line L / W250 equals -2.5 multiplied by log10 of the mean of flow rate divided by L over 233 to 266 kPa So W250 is 0.35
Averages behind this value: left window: 2.65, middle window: 1.8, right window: 2.33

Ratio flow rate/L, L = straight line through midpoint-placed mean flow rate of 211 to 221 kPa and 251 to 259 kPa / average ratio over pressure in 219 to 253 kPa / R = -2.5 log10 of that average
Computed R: 0.33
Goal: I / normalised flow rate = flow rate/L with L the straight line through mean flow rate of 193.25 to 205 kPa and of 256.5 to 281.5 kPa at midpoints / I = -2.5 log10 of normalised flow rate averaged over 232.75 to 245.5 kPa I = 0.44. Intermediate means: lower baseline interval 2.77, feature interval 1.45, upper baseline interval 1.73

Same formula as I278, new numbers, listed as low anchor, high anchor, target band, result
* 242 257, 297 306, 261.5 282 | 5.6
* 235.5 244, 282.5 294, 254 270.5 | 0.1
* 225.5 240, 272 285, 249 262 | -3.7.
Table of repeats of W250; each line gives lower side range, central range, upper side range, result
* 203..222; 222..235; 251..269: 0.37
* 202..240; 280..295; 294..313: 0.07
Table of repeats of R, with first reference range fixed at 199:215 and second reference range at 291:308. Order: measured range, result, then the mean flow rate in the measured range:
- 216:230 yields 0.29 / 2.01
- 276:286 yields 0.20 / 2.11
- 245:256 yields 0.22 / 2.11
